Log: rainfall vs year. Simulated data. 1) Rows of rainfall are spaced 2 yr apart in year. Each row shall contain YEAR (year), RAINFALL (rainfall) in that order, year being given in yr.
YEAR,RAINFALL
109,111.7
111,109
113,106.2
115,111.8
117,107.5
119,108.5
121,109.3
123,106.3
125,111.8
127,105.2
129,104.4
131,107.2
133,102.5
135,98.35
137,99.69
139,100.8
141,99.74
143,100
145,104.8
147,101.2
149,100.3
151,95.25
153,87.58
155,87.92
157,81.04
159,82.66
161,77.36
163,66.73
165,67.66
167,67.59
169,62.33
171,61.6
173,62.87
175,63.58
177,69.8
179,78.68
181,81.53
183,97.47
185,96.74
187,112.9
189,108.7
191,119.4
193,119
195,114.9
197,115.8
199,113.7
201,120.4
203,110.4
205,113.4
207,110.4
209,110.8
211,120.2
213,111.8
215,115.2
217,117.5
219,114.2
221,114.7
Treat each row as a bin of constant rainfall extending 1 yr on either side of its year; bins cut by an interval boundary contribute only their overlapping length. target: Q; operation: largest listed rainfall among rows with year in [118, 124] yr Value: 109.3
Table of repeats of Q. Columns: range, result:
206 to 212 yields 120.2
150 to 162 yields 95.25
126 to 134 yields 107.2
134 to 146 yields 104.8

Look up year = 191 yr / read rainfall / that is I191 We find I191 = 119.4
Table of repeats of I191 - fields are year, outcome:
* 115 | 111.8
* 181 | 81.53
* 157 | 81.04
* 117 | 107.5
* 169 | 62.33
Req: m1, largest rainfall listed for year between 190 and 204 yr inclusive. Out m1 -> 120.4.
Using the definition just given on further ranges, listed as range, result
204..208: 113.4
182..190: 112.9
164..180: 78.68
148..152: 100.3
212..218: 117.5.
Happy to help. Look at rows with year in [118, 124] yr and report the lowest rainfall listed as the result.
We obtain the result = 106.3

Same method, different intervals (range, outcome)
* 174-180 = 63.58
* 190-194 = 119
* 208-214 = 110.8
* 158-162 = 77.36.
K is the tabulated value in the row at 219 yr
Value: 114.2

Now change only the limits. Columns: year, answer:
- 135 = 98.35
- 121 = 109.3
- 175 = 63.58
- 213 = 111.8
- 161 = 77.36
